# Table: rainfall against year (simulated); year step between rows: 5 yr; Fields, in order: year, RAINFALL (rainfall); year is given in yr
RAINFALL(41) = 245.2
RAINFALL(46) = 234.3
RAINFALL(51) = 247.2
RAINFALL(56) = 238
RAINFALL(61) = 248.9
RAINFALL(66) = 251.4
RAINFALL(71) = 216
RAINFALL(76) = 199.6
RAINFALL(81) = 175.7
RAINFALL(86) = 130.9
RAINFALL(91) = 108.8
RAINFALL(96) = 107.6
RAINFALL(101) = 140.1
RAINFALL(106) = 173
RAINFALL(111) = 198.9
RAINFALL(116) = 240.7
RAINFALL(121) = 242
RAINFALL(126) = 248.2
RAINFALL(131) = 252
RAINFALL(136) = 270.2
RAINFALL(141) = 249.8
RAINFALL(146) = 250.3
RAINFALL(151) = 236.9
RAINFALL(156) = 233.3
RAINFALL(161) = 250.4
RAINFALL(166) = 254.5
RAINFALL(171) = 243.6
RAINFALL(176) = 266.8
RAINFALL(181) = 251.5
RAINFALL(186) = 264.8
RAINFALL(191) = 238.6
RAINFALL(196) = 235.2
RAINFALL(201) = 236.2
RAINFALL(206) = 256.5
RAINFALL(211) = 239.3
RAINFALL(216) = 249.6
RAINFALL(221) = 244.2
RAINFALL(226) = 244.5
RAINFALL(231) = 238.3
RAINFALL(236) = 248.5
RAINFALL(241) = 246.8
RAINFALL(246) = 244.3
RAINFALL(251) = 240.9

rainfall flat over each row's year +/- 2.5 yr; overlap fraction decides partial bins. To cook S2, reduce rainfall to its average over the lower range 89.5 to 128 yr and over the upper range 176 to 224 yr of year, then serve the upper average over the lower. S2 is 1.35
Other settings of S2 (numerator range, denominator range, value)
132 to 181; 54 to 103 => 1.38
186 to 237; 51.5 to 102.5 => 1.32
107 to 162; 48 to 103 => 1.28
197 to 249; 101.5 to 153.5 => 1.05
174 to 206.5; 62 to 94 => 1.37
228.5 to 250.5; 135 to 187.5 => 0.97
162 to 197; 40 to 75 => 1.06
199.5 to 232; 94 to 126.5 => 1.28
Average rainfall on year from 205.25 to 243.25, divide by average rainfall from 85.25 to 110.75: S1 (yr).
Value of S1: 1.8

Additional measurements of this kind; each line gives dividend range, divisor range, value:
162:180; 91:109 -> 1.85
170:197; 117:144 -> 1.00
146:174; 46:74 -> 1.02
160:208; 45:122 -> 1.28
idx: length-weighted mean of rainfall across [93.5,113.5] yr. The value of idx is 155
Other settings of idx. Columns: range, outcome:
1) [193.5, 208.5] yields 243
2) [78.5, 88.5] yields 153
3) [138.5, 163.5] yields 244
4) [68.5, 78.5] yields 208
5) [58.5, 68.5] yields 250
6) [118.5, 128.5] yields 245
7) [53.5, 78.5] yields 231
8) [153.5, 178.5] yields 250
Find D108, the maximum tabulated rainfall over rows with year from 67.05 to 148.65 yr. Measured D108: 270.2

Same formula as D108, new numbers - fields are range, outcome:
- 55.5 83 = 251.4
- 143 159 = 250.3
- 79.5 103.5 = 175.7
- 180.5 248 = 264.8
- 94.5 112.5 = 198.9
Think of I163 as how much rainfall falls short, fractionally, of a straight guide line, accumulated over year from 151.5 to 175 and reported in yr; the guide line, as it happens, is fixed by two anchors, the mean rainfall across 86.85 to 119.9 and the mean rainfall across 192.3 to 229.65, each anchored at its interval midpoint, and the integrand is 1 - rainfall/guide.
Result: -4.32 yr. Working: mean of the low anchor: 163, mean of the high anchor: 243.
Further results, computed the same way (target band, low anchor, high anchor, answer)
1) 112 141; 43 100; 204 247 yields -4.7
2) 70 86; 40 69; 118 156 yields 3.9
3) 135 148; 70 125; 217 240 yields -3.7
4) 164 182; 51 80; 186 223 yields -1.0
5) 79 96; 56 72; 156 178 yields 7.7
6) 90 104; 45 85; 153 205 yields 6.6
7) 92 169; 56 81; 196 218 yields 4.2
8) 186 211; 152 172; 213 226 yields 0.2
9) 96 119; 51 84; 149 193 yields 5.2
